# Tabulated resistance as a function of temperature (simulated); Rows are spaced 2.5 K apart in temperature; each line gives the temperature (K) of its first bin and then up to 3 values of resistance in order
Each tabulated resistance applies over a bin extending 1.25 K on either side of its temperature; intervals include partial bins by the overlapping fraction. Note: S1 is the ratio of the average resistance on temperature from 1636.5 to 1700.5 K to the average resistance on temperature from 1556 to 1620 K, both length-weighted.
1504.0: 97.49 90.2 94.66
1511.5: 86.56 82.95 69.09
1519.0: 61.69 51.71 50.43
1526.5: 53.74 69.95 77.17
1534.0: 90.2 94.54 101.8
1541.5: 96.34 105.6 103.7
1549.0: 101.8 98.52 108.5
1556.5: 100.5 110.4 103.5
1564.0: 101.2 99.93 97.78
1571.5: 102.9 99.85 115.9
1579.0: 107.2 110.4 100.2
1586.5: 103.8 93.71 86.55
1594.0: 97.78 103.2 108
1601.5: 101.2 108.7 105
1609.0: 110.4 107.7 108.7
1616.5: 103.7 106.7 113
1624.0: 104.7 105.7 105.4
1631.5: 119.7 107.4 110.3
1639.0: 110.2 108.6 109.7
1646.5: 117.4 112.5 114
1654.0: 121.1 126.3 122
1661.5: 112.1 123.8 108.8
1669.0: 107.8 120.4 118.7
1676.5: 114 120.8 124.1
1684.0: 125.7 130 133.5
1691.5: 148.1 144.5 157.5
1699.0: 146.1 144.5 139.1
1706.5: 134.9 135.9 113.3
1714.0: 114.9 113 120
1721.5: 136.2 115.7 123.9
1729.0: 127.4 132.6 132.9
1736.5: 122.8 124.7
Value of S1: 1.2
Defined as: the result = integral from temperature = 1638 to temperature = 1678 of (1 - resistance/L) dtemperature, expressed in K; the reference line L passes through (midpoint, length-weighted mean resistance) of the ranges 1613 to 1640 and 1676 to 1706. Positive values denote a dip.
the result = 2.1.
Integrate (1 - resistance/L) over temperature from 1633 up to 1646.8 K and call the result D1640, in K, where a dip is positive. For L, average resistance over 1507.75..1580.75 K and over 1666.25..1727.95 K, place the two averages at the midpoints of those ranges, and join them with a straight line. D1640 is 0.5 K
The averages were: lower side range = 91.1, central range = 110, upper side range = 128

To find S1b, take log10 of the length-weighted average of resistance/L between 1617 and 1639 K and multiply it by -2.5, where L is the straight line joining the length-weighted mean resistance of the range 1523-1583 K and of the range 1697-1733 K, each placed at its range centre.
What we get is 0.02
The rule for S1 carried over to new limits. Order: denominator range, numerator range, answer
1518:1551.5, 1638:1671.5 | 1.40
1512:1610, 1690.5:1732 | 1.40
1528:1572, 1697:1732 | 1.31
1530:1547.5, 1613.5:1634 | 1.14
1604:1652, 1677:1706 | 1.25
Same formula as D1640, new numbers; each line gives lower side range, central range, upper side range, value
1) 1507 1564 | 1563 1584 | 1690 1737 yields -1.6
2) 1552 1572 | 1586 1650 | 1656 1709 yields 4.7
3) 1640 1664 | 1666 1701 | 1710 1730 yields -3.2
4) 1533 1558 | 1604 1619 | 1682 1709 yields 1.3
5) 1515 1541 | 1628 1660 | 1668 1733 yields -1.1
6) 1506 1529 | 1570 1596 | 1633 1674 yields -2.9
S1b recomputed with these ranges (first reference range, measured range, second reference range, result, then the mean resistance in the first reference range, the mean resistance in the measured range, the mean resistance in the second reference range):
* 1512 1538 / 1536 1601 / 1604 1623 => -0.157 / 70.9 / 102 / 108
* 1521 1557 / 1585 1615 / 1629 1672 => -0.006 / 87.4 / 103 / 114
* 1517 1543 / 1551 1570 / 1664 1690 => -0.215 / 74.9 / 103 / 120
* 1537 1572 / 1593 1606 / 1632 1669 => 0.041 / 102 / 104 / 114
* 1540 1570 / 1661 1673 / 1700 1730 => 0.042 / 102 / 115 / 127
